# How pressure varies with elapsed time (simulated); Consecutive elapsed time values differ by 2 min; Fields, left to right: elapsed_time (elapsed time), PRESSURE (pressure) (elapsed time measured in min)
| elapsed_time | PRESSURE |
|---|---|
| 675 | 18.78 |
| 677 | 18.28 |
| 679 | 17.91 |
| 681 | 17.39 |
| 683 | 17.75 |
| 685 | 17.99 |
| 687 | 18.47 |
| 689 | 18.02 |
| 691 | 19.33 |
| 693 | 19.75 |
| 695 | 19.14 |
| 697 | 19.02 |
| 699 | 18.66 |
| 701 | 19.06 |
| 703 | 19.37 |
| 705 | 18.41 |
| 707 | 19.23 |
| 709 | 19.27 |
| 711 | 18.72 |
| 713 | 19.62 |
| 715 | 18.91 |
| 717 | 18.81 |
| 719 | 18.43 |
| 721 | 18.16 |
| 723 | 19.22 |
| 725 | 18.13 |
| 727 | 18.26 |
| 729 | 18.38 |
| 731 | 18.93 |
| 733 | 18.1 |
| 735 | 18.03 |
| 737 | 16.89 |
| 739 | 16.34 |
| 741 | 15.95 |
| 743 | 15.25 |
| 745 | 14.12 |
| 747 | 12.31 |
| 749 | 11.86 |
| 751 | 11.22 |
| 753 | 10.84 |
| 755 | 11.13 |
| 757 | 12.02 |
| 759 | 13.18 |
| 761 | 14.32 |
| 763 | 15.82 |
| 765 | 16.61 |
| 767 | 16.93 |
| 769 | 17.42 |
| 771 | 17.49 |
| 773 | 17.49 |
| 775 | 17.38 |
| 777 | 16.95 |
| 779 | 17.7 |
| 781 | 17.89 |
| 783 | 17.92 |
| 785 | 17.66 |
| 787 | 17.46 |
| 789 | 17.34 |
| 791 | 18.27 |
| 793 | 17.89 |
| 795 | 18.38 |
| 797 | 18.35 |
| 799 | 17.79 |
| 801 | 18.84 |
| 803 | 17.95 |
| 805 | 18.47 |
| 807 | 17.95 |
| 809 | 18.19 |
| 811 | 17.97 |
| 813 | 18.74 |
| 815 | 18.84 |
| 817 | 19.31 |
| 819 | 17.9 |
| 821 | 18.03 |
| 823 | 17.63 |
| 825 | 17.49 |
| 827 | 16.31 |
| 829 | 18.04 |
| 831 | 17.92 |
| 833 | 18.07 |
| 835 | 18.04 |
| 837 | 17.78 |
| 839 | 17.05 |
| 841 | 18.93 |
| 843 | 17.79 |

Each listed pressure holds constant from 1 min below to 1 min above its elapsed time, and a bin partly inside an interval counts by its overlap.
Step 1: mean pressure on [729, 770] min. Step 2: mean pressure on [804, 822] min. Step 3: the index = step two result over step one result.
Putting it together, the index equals 1.2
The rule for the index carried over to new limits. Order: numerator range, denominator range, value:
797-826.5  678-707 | 0.98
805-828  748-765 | 1.41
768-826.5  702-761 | 1.09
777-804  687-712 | 0.94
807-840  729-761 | 1.24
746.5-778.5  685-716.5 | 0.77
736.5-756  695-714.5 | 0.71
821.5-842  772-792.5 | 1.01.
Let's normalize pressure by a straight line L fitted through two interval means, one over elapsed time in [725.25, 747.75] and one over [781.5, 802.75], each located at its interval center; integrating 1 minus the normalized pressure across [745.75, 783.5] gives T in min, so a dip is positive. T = 5.1 min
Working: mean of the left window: 16.7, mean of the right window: 18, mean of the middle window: 15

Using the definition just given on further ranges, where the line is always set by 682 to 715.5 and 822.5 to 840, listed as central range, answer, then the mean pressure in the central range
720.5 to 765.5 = 7.46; 15.4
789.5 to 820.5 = -0.80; 18.3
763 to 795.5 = 1.09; 17.5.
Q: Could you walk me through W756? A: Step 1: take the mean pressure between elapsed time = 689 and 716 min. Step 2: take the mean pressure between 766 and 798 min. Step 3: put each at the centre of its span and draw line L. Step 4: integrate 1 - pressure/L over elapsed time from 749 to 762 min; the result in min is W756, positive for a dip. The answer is 4.3 min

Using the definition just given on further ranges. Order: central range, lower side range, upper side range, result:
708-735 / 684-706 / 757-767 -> -2.2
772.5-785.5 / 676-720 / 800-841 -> 0.5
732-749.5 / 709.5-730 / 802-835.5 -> 2.8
